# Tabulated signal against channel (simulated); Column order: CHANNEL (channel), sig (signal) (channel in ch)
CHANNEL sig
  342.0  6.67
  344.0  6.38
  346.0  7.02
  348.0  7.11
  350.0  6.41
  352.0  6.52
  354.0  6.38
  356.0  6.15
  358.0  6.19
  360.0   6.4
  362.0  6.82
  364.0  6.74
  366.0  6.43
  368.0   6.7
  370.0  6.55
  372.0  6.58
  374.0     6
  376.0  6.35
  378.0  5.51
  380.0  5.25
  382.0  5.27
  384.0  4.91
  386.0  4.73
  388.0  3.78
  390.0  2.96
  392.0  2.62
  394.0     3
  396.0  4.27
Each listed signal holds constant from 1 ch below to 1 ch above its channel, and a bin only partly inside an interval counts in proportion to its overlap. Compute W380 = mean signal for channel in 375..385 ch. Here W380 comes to 5.46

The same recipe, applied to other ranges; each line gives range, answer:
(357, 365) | 6.54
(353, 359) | 6.24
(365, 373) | 6.56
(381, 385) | 5.09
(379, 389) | 4.79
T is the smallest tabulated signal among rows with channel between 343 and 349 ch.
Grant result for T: 6.38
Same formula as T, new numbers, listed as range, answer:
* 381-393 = 2.62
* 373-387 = 4.73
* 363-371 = 6.43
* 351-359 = 6.15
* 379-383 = 5.25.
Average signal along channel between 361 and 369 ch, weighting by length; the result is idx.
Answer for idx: 6.67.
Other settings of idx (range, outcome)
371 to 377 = 6.31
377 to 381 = 5.38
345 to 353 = 6.76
